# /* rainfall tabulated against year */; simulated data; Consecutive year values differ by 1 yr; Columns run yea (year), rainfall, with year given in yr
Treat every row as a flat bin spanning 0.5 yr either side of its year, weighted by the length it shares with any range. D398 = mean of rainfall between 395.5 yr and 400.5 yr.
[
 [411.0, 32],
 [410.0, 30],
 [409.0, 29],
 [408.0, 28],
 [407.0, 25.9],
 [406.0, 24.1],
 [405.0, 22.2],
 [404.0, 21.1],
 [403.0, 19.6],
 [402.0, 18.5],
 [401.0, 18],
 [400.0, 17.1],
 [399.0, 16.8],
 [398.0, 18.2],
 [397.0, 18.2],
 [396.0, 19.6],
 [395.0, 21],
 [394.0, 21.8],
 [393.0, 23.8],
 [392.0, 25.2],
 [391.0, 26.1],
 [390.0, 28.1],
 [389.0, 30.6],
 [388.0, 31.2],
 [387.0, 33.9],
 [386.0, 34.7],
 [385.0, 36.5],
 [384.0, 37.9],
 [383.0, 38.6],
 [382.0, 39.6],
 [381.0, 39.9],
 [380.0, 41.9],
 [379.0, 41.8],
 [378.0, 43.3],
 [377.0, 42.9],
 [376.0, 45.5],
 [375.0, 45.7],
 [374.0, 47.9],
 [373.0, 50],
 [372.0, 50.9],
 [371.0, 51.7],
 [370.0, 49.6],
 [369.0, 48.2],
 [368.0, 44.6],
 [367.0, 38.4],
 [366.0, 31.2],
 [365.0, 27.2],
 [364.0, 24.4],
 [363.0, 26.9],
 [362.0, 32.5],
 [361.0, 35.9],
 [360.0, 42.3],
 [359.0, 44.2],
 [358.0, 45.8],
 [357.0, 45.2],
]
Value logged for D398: 18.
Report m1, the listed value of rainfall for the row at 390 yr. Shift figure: 28.1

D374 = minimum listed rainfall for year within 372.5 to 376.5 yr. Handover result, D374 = 45.5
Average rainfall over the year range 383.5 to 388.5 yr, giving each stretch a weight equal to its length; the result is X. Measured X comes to 34.8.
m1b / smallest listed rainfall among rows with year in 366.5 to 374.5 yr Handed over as 38.4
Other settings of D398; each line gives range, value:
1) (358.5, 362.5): 38.7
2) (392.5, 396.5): 21.6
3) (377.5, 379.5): 42.5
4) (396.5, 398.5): 18.2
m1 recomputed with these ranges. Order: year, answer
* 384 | 37.9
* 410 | 30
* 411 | 32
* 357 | 45.2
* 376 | 45.5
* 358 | 45.8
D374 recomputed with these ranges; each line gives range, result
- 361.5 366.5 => 24.4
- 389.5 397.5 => 18.2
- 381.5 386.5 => 34.7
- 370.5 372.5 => 50.9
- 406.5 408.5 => 25.9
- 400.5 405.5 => 18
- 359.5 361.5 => 35.9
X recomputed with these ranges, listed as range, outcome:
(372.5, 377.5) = 46.4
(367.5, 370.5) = 47.5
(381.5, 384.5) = 38.7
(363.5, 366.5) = 27.6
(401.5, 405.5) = 20.4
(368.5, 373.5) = 50.1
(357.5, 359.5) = 45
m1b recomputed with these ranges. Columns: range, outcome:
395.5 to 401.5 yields 16.8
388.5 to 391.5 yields 26.1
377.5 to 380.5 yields 41.8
